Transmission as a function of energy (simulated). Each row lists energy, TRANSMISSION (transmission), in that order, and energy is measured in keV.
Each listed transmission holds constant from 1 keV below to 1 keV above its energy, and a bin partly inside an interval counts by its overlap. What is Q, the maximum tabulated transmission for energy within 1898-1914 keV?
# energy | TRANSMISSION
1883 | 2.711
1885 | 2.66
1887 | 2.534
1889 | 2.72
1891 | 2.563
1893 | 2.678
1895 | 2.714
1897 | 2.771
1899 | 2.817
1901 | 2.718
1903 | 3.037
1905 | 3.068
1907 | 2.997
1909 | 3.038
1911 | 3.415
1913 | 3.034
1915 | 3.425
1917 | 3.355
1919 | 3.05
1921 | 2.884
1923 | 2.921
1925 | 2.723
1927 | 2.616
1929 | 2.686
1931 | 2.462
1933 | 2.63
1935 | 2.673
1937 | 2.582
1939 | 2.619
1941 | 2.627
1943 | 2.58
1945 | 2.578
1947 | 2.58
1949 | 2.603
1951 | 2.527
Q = 3.415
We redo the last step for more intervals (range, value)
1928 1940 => 2.686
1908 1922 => 3.425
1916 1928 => 3.355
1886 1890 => 2.72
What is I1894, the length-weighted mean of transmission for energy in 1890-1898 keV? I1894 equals 2.68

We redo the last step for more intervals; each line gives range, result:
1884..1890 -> 2.64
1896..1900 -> 2.79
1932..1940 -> 2.63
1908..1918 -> 3.25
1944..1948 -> 2.58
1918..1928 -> 2.84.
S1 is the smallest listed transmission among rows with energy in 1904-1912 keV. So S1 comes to 2.997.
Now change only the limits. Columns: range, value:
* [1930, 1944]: 2.462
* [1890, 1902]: 2.563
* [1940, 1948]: 2.578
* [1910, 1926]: 2.723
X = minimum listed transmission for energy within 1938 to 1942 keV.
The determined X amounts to 2.619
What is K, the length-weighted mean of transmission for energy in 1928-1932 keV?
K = 2.57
